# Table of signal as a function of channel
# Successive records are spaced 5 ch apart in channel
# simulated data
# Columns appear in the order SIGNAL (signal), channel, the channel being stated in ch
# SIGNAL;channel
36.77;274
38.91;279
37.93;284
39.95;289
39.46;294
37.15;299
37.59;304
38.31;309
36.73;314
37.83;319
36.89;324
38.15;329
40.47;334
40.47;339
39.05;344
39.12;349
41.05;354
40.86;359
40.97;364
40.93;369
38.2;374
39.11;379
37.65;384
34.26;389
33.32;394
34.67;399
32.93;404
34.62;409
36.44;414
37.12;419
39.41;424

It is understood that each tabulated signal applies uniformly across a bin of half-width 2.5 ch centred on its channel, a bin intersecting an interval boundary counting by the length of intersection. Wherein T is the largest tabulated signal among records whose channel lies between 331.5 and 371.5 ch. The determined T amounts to 41.05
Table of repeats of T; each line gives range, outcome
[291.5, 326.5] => 39.46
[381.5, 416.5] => 37.65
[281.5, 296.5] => 39.95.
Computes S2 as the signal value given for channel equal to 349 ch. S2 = 39.12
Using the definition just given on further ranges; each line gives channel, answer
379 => 39.11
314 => 36.73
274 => 36.77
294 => 39.46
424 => 39.41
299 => 37.15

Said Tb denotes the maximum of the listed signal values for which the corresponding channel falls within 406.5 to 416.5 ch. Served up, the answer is 36.44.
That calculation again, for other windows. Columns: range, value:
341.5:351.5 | 39.12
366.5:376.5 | 40.93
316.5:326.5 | 37.83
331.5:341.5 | 40.47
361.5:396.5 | 40.97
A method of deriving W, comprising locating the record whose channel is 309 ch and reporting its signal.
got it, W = 38.31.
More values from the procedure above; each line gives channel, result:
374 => 38.2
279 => 38.91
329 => 38.15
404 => 32.93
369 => 40.93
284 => 37.93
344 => 39.05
